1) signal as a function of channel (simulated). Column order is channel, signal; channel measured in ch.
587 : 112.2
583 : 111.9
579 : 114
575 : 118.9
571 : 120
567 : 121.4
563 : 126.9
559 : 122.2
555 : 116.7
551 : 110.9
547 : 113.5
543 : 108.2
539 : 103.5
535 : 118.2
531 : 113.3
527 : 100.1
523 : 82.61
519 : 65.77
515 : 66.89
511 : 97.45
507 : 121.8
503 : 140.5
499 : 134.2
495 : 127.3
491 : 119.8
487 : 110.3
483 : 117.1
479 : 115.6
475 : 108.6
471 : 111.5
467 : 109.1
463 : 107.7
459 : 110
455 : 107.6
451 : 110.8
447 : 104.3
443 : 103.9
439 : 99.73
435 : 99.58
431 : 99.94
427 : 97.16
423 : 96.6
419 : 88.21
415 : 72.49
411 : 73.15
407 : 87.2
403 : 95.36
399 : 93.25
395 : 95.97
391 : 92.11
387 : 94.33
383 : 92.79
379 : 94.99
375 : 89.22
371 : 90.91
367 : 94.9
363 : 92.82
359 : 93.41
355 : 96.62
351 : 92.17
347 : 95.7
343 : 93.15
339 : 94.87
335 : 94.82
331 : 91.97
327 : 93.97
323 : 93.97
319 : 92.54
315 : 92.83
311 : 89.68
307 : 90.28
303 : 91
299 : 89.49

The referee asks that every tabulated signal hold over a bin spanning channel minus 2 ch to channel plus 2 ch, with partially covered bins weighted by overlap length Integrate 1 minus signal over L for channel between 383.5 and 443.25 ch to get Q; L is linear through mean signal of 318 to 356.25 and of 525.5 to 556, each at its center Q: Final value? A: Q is 4.7 ch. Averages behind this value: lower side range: 94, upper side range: 111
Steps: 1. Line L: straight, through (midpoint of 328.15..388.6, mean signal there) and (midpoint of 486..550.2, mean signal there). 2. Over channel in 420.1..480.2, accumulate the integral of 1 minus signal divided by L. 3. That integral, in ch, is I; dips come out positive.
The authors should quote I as -2.0 ch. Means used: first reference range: 93.5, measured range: 105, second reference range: 108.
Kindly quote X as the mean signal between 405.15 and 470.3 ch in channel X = 98.3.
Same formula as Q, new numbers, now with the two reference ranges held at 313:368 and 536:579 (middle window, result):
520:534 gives 1.9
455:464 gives -0.2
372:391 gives 1.0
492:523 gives 1.2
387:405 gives 1.0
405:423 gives 3.4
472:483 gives -0.5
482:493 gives -0.7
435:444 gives 0.3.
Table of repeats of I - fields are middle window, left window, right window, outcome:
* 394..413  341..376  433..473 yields 2.1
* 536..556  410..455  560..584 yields 0.8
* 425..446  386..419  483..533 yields -1.4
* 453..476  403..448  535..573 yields -2.1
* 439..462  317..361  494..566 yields -0.8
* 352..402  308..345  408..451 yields 0.1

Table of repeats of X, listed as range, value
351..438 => 92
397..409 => 91.9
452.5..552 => 109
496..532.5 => 103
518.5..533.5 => 93.8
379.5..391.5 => 93.4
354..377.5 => 92.9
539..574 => 117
